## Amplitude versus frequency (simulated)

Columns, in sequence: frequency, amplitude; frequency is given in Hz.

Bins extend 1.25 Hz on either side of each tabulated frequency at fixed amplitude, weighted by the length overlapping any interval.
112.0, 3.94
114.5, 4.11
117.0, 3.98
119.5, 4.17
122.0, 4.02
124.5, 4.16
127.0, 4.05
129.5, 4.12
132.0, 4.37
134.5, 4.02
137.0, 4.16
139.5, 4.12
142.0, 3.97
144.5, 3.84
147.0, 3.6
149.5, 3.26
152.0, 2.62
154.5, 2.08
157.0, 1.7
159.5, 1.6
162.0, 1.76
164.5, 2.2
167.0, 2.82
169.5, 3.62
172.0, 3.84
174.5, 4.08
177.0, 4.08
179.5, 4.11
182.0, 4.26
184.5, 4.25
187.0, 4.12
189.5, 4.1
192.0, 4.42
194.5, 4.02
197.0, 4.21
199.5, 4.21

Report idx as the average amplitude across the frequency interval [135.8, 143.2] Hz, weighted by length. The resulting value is 4.08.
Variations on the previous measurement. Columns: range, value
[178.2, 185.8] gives 4.21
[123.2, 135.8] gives 4.14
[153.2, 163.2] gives 1.79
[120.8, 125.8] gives 4.09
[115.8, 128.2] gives 4.08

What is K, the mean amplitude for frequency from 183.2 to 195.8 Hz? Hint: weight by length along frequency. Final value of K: 4.18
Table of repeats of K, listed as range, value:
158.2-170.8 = 2.4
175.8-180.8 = 4.1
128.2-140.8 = 4.16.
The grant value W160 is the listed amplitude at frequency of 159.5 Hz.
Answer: 1.6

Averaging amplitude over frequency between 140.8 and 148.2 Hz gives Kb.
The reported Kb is 3.8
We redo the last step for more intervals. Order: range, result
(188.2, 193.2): 4.26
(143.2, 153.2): 3.34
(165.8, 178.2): 3.69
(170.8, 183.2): 4.07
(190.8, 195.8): 4.22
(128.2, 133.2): 4.24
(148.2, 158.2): 2.42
